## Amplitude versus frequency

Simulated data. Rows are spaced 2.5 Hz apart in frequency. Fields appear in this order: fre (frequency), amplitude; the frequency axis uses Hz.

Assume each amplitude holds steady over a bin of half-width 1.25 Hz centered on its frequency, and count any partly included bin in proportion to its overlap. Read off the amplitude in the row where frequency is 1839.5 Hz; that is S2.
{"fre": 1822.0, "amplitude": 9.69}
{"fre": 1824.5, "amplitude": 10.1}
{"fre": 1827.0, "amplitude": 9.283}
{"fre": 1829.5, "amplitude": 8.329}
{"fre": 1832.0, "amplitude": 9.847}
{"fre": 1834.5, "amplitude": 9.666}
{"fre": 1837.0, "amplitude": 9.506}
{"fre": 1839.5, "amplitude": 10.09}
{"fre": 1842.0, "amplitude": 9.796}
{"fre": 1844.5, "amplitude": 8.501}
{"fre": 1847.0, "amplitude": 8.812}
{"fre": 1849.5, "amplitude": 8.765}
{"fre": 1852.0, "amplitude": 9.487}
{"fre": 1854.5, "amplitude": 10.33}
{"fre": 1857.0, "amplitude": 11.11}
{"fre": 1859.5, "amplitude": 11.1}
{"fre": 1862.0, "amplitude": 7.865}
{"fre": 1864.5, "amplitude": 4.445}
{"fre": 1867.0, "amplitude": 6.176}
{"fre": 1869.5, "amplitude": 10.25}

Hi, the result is 10.09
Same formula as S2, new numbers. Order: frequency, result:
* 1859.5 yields 11.1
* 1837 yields 9.506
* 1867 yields 6.176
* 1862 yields 7.865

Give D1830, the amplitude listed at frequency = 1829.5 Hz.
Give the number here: 8.329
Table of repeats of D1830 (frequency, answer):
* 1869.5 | 10.25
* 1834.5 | 9.666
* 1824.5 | 10.1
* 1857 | 11.11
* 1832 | 9.847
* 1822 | 9.69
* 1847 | 8.812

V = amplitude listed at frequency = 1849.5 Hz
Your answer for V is 8.765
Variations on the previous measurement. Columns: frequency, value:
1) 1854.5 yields 10.33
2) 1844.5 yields 8.501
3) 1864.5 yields 4.445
